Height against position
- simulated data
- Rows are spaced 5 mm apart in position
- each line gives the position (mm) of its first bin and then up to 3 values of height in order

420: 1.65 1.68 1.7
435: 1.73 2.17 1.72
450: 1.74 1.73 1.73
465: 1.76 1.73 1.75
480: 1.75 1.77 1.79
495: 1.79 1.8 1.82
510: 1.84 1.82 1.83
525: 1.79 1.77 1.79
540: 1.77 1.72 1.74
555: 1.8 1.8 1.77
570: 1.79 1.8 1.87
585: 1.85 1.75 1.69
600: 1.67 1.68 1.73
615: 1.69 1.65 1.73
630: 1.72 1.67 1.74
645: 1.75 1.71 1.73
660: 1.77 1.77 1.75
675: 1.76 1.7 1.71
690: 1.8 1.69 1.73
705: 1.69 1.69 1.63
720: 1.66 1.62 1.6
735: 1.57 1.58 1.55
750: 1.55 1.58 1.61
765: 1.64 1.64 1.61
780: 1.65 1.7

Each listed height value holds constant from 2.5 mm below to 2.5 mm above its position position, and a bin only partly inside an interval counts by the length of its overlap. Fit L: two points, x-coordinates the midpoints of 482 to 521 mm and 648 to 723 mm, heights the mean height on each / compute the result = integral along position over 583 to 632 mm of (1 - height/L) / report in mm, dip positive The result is 1.1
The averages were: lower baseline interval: 1.81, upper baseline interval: 1.72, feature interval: 1.71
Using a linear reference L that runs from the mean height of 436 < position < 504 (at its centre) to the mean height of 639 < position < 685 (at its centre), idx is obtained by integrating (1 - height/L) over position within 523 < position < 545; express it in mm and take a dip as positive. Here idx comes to 0.0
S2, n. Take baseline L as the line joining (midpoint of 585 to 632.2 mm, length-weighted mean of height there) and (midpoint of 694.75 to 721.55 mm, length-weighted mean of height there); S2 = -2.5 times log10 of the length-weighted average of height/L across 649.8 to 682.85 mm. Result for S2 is -0.03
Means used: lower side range 1.71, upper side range 1.68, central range 1.74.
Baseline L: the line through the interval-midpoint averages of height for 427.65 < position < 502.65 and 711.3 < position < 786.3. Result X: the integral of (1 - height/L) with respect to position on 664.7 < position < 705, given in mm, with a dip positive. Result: -2.1 mm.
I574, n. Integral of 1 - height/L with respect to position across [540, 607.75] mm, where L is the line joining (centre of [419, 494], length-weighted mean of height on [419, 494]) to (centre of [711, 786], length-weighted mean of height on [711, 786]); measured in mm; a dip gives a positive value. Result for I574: -2.4 mm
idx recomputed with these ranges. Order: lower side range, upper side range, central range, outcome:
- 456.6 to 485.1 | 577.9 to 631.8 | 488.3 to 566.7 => -2.3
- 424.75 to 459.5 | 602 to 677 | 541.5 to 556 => 0.0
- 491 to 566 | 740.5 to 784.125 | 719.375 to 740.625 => 0.4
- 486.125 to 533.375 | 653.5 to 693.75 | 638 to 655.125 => 0.2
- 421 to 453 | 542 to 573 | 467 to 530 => -0.4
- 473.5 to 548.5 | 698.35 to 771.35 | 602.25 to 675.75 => -1.3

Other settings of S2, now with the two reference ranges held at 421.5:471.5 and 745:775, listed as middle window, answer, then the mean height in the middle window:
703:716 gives -0.031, 1.67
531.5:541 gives -0.038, 1.78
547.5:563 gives -0.044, 1.78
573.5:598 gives -0.060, 1.79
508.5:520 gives -0.060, 1.83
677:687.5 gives -0.043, 1.71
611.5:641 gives -0.018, 1.7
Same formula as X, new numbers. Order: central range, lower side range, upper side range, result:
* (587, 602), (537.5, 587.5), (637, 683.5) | 0.6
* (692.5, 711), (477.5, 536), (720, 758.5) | -0.9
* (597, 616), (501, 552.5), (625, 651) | 0.5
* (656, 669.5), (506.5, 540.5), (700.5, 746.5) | -0.7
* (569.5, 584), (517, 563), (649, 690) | -0.5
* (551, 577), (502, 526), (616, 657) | -0.2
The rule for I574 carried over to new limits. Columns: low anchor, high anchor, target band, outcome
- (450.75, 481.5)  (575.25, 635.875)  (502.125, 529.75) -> -1.25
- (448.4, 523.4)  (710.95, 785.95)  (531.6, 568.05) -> -0.70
